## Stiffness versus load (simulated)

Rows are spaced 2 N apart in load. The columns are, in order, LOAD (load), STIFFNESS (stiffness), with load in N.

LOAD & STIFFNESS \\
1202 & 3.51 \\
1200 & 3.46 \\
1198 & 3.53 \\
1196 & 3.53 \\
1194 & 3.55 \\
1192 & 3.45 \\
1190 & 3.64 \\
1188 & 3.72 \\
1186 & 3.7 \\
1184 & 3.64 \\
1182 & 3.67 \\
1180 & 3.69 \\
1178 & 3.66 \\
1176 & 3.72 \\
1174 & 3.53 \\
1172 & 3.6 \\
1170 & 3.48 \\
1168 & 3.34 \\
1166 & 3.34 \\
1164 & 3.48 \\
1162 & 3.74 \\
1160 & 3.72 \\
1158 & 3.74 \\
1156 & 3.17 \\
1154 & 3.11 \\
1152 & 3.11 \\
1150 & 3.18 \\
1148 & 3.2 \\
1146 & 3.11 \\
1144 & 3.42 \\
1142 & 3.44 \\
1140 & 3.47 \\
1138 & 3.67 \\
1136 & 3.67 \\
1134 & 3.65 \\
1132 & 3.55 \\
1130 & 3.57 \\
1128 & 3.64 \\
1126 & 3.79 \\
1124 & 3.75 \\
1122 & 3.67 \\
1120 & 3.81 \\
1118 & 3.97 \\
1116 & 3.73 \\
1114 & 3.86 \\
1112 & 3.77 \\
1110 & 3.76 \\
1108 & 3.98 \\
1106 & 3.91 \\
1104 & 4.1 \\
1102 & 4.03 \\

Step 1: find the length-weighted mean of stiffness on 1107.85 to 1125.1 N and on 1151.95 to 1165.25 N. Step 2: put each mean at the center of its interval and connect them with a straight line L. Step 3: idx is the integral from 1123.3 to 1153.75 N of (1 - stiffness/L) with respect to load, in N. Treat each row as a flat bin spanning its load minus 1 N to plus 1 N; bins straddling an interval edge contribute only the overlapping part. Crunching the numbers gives 1.3 N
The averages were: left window 3.8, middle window 3.47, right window 3.46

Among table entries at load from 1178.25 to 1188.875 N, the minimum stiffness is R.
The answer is 3.64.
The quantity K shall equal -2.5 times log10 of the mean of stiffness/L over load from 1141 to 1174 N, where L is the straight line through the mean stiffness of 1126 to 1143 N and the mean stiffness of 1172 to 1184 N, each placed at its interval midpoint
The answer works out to 0.07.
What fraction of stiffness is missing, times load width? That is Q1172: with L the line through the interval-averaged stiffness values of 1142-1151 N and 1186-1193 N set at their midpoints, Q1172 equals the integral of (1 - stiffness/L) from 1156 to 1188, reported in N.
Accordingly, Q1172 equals -1.2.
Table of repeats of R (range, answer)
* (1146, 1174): 3.11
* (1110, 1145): 3.42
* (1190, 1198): 3.45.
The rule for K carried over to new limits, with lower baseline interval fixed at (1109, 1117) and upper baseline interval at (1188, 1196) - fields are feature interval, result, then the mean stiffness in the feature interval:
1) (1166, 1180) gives 0.02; 3.55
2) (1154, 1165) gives 0.04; 3.53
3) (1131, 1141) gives 0.03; 3.6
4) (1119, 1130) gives 0.01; 3.72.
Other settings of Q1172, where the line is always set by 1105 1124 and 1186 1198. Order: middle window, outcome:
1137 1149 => 1.1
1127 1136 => 0.4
